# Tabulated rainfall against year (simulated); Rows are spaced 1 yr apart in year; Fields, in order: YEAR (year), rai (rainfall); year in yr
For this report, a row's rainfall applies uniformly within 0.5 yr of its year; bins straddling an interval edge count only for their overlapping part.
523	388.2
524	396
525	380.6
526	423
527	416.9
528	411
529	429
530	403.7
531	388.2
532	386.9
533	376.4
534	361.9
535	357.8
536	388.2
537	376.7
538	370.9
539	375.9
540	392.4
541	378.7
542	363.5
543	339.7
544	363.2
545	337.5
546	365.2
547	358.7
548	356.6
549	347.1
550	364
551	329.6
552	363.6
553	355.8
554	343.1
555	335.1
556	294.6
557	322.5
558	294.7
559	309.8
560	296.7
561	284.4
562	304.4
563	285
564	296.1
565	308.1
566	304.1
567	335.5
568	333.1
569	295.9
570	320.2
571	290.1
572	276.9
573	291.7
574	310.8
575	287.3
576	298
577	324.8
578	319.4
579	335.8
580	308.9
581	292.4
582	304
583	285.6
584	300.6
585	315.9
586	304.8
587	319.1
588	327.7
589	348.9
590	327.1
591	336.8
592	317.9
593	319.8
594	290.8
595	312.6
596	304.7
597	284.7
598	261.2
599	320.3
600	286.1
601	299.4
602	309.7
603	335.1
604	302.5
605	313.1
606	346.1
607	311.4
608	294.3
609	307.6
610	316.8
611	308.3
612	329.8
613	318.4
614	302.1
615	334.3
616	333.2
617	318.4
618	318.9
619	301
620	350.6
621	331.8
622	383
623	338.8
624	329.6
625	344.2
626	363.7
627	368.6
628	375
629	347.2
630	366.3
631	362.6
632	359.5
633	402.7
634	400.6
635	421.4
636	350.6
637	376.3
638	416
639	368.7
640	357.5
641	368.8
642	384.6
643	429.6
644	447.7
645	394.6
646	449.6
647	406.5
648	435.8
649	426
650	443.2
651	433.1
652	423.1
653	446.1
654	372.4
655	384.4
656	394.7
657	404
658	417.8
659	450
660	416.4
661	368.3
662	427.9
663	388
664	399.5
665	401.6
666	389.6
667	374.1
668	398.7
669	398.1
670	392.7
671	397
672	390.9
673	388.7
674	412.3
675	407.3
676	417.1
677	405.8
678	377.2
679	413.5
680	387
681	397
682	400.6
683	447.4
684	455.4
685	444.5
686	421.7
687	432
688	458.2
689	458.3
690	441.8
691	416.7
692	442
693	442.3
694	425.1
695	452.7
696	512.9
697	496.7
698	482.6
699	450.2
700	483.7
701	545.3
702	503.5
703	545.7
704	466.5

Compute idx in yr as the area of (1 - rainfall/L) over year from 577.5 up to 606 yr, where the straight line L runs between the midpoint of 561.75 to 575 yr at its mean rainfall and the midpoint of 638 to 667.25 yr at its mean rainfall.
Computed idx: 1.8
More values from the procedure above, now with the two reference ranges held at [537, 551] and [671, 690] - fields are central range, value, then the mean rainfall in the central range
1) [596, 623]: 5.0 yr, 316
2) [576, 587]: 2.0 yr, 309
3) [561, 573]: 2.2 yr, 303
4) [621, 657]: 1.0 yr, 390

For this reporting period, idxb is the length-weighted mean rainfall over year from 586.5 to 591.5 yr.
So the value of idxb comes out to 332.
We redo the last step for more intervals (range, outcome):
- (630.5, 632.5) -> 361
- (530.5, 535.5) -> 374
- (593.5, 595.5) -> 302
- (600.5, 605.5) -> 312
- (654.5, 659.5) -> 410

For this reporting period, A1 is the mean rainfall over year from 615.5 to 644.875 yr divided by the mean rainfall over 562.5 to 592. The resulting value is 1.2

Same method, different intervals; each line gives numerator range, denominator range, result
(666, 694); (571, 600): 1.35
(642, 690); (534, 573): 1.24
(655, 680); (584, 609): 1.29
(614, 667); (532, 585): 1.17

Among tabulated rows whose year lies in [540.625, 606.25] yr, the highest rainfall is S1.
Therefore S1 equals 378.7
